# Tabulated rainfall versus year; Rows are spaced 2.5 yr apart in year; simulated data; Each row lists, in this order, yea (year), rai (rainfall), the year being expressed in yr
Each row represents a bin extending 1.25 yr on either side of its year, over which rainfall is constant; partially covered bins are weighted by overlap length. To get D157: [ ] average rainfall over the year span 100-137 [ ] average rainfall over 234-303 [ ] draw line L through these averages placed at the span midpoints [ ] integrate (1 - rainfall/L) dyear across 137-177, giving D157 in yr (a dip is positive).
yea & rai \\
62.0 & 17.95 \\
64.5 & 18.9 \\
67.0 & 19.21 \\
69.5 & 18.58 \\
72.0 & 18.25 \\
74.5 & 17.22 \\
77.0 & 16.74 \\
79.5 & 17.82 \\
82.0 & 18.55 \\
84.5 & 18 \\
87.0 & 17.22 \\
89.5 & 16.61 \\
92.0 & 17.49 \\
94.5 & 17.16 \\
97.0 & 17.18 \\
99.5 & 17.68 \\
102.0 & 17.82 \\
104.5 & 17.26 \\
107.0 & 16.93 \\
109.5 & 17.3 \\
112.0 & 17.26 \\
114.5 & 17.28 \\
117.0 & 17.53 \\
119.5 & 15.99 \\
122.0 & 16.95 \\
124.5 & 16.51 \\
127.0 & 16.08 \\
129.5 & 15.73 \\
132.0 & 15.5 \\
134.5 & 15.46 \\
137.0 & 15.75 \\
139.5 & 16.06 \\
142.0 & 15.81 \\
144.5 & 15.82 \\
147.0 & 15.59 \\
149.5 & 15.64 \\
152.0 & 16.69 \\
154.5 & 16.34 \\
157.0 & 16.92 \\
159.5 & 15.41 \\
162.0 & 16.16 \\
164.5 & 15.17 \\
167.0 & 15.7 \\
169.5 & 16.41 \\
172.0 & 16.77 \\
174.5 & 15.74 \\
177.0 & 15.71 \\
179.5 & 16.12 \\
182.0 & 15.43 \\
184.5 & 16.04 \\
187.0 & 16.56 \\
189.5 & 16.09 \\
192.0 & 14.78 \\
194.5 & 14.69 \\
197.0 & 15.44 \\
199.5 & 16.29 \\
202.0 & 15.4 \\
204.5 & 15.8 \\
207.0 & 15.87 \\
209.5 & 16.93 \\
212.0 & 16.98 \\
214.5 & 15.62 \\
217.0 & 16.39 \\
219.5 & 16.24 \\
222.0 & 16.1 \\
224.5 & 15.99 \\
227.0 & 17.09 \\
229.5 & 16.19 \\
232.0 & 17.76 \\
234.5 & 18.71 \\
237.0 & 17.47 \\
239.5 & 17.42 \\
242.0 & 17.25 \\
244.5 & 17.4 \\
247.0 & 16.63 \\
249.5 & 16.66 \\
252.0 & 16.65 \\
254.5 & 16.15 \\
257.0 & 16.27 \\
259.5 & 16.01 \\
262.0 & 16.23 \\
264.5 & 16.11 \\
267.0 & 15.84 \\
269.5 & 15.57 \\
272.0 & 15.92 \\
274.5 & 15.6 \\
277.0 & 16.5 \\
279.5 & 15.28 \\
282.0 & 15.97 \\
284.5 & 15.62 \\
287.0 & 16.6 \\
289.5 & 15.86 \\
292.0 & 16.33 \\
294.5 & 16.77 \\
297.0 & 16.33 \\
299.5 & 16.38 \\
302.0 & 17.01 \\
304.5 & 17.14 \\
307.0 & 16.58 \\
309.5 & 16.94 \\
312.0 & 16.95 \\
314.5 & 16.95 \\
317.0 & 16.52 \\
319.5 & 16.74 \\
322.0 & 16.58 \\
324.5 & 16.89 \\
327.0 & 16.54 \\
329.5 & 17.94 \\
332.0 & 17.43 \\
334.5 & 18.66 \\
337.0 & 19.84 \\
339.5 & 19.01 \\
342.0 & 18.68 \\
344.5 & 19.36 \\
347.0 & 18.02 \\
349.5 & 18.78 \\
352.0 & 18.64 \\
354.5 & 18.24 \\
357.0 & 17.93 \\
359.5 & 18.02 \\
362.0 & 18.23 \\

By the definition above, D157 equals 1.5 yr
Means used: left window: 16.7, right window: 16.4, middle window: 16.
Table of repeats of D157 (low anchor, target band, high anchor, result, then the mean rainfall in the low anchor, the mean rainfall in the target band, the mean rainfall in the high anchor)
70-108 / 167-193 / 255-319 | 1.5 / 17.5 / 16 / 16.3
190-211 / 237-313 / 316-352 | 2.4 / 15.7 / 16.4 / 18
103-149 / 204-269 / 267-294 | -2.2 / 16.4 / 16.6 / 15.9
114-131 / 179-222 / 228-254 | 2.6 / 16.5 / 15.9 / 17.2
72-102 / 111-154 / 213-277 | 2.5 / 17.5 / 16.2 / 16.5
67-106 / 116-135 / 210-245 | 1.3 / 17.6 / 16.2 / 16.9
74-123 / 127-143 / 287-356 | 1.5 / 17.3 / 15.7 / 17.4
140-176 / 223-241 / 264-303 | -1.3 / 16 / 17.2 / 16.1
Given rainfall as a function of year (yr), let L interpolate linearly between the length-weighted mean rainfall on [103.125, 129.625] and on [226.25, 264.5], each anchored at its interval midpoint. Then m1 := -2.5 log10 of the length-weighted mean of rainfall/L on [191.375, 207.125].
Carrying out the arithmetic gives 0.10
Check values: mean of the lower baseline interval 16.9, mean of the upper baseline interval 16.9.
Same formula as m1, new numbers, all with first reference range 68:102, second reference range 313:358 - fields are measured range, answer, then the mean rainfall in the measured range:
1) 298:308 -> 0.070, 16.8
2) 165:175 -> 0.103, 16.1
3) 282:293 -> 0.114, 16.1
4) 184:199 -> 0.139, 15.6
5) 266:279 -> 0.128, 15.9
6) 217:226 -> 0.102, 16.2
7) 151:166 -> 0.103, 16.1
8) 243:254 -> 0.064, 16.8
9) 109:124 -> 0.039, 17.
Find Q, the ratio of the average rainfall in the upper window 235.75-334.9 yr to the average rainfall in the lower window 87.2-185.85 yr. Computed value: 1.0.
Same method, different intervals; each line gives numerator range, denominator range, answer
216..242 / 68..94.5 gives 0.96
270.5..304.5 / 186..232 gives 1.01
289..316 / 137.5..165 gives 1.04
